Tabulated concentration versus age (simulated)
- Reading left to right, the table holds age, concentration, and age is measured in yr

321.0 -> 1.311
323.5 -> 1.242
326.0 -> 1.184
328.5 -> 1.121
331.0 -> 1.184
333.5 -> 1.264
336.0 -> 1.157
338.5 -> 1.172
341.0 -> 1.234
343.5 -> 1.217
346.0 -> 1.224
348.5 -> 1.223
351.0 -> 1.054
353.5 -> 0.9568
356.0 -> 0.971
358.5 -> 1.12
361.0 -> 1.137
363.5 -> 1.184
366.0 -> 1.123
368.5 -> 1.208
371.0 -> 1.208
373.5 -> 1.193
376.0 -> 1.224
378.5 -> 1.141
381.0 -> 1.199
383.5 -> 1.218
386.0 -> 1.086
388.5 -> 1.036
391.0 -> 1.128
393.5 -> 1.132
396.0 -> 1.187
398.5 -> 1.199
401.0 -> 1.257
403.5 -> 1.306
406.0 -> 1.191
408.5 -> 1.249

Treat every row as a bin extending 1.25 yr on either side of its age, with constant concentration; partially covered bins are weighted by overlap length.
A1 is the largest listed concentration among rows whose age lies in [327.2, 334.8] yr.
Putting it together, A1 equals 1.264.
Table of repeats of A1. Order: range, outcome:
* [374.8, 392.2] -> 1.224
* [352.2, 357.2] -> 0.971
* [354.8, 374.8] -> 1.208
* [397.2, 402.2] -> 1.257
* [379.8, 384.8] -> 1.218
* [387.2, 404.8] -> 1.306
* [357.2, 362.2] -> 1.137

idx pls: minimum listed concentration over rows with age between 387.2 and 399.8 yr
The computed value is 1.036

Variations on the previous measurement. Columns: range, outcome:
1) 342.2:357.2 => 0.9568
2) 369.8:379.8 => 1.141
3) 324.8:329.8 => 1.121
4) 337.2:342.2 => 1.172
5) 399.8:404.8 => 1.257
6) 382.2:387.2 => 1.086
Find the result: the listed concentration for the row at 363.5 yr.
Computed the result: 1.184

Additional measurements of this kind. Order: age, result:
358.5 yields 1.12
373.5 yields 1.193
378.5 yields 1.141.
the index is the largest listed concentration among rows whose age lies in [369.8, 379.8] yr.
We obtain 1.224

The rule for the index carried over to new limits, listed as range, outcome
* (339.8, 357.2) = 1.234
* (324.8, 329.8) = 1.184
